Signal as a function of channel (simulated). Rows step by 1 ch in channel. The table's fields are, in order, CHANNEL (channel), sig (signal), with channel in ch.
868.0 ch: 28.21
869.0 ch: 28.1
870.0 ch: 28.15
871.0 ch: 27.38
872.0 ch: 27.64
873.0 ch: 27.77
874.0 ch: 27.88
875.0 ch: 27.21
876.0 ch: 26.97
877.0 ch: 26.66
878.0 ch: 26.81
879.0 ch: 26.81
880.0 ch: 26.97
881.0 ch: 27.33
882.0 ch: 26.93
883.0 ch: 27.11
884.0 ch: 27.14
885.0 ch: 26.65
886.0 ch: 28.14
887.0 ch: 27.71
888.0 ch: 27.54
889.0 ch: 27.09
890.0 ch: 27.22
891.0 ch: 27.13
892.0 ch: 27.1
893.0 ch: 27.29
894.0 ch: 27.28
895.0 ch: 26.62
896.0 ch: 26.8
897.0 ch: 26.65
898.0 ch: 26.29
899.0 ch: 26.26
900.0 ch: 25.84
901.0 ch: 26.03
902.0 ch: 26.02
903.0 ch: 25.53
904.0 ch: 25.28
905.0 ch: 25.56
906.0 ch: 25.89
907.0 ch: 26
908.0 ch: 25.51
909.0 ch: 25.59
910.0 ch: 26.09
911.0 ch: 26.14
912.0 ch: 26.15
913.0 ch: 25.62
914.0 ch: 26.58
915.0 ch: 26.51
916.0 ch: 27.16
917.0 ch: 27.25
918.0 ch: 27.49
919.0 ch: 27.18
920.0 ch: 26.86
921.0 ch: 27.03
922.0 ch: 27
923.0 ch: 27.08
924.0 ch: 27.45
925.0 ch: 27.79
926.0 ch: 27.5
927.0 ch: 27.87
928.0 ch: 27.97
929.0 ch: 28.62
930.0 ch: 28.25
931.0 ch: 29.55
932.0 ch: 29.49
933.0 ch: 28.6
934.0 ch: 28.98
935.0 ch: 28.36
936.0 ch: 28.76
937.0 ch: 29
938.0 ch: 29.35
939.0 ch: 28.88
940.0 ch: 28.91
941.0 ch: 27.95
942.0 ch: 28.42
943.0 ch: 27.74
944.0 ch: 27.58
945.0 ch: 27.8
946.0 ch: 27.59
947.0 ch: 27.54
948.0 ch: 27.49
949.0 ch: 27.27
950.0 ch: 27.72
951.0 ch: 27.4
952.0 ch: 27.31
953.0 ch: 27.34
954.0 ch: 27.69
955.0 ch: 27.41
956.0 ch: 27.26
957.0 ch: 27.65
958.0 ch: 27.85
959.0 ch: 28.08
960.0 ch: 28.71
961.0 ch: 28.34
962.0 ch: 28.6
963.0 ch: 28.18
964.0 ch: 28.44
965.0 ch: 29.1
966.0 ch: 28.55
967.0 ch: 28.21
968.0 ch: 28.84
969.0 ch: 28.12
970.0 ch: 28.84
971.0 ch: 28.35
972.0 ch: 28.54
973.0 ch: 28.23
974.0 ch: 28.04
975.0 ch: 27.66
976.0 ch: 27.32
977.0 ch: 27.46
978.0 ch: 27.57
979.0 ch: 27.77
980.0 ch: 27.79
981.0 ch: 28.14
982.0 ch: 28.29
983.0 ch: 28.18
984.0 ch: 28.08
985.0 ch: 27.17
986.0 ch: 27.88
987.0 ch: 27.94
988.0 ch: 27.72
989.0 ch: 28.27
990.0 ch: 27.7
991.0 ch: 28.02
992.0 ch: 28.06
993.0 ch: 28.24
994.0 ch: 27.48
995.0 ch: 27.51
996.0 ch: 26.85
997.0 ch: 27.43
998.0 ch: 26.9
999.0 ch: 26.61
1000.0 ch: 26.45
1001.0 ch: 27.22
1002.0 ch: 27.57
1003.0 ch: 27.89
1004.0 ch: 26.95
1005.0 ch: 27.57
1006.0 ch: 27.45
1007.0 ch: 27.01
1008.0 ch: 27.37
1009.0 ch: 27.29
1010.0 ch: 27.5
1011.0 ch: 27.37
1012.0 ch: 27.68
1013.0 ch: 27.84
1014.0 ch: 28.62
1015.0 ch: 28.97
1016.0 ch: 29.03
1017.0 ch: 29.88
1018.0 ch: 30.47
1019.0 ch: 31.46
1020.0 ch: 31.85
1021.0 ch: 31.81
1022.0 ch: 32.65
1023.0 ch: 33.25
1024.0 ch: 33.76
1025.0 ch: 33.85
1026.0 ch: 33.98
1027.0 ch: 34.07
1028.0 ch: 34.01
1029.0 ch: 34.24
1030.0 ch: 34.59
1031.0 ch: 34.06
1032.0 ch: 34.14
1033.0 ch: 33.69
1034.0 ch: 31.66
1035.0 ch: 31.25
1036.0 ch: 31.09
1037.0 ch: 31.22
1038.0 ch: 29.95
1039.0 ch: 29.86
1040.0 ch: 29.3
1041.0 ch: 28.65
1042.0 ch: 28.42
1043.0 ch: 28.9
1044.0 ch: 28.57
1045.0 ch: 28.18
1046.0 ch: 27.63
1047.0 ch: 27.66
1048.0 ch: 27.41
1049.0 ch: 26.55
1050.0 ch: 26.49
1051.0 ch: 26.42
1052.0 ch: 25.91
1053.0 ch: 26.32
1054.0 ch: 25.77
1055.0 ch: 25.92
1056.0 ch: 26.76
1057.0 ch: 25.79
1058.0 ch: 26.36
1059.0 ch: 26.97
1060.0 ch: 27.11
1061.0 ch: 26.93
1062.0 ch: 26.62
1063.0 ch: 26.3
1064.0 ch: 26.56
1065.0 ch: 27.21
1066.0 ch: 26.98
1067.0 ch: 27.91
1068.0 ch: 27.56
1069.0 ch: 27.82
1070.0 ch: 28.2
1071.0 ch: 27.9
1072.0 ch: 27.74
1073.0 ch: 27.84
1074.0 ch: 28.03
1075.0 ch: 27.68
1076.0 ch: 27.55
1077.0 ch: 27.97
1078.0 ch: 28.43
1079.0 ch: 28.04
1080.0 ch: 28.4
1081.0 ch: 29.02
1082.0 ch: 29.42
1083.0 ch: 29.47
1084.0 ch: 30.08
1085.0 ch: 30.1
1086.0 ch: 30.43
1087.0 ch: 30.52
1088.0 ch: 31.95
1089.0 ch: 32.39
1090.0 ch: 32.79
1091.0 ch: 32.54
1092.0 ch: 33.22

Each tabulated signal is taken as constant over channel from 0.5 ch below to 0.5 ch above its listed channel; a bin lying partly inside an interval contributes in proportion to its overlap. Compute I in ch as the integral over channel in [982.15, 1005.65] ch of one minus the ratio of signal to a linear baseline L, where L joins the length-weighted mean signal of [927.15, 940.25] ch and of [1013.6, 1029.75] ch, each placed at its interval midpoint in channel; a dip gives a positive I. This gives 2.62 ch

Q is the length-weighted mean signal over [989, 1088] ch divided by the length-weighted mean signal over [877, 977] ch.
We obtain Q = 1.0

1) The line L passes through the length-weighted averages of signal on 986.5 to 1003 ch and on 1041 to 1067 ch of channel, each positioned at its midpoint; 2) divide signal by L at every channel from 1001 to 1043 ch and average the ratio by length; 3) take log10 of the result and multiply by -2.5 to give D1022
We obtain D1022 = -0.12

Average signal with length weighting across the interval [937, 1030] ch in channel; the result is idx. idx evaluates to 28.6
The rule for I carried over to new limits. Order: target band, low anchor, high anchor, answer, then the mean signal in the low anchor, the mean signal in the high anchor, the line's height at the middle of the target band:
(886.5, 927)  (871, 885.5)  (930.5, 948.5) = 1.61 ch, 27.1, 28.4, 27.7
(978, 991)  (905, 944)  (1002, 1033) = 0.69 ch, 27.5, 30.6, 29.5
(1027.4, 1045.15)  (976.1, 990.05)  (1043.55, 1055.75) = -2.75 ch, 27.8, 26.9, 27.1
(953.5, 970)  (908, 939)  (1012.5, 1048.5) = 0.33 ch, 27.6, 31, 28.8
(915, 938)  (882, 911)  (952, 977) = -0.61 ch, 26.5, 28.1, 27.2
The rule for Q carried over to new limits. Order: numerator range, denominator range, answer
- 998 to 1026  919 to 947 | 1.04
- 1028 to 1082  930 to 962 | 1.01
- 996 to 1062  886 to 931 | 1.09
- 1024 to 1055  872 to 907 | 1.12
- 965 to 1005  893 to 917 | 1.06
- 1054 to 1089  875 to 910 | 1.05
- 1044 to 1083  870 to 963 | 1.00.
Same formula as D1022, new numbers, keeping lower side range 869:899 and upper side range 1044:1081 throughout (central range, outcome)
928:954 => -0.04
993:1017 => -0.01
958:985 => -0.04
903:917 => 0.05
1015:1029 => -0.18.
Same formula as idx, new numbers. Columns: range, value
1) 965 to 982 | 28.1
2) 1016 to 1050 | 31.1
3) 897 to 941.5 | 27.2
